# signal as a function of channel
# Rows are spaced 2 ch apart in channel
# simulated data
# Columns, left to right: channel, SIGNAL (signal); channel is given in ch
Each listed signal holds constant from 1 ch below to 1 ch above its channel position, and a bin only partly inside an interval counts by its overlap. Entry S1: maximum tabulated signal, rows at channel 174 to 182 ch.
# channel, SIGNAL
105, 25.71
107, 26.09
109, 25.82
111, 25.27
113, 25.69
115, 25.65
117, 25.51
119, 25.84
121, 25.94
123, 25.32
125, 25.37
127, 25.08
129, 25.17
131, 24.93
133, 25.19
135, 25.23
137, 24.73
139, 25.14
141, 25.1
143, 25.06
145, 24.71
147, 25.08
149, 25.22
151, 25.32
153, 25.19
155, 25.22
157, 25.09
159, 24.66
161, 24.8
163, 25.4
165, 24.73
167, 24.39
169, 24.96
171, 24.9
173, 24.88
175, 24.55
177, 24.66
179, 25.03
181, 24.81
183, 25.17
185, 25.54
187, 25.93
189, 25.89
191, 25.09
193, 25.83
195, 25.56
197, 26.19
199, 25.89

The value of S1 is 25.03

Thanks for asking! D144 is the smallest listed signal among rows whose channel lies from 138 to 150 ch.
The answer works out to 24.71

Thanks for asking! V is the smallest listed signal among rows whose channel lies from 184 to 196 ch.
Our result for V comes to 25.09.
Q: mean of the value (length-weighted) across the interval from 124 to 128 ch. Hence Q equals 25.2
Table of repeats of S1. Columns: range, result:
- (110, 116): 25.69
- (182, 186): 25.54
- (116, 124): 25.94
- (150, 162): 25.32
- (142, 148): 25.08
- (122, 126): 25.37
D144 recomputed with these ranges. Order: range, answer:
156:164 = 24.66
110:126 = 25.27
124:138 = 24.73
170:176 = 24.55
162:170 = 24.39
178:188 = 24.81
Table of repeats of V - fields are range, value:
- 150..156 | 25.19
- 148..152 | 25.22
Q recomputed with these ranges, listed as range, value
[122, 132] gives 25.2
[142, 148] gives 24.9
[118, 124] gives 25.7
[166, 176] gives 24.7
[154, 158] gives 25.2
